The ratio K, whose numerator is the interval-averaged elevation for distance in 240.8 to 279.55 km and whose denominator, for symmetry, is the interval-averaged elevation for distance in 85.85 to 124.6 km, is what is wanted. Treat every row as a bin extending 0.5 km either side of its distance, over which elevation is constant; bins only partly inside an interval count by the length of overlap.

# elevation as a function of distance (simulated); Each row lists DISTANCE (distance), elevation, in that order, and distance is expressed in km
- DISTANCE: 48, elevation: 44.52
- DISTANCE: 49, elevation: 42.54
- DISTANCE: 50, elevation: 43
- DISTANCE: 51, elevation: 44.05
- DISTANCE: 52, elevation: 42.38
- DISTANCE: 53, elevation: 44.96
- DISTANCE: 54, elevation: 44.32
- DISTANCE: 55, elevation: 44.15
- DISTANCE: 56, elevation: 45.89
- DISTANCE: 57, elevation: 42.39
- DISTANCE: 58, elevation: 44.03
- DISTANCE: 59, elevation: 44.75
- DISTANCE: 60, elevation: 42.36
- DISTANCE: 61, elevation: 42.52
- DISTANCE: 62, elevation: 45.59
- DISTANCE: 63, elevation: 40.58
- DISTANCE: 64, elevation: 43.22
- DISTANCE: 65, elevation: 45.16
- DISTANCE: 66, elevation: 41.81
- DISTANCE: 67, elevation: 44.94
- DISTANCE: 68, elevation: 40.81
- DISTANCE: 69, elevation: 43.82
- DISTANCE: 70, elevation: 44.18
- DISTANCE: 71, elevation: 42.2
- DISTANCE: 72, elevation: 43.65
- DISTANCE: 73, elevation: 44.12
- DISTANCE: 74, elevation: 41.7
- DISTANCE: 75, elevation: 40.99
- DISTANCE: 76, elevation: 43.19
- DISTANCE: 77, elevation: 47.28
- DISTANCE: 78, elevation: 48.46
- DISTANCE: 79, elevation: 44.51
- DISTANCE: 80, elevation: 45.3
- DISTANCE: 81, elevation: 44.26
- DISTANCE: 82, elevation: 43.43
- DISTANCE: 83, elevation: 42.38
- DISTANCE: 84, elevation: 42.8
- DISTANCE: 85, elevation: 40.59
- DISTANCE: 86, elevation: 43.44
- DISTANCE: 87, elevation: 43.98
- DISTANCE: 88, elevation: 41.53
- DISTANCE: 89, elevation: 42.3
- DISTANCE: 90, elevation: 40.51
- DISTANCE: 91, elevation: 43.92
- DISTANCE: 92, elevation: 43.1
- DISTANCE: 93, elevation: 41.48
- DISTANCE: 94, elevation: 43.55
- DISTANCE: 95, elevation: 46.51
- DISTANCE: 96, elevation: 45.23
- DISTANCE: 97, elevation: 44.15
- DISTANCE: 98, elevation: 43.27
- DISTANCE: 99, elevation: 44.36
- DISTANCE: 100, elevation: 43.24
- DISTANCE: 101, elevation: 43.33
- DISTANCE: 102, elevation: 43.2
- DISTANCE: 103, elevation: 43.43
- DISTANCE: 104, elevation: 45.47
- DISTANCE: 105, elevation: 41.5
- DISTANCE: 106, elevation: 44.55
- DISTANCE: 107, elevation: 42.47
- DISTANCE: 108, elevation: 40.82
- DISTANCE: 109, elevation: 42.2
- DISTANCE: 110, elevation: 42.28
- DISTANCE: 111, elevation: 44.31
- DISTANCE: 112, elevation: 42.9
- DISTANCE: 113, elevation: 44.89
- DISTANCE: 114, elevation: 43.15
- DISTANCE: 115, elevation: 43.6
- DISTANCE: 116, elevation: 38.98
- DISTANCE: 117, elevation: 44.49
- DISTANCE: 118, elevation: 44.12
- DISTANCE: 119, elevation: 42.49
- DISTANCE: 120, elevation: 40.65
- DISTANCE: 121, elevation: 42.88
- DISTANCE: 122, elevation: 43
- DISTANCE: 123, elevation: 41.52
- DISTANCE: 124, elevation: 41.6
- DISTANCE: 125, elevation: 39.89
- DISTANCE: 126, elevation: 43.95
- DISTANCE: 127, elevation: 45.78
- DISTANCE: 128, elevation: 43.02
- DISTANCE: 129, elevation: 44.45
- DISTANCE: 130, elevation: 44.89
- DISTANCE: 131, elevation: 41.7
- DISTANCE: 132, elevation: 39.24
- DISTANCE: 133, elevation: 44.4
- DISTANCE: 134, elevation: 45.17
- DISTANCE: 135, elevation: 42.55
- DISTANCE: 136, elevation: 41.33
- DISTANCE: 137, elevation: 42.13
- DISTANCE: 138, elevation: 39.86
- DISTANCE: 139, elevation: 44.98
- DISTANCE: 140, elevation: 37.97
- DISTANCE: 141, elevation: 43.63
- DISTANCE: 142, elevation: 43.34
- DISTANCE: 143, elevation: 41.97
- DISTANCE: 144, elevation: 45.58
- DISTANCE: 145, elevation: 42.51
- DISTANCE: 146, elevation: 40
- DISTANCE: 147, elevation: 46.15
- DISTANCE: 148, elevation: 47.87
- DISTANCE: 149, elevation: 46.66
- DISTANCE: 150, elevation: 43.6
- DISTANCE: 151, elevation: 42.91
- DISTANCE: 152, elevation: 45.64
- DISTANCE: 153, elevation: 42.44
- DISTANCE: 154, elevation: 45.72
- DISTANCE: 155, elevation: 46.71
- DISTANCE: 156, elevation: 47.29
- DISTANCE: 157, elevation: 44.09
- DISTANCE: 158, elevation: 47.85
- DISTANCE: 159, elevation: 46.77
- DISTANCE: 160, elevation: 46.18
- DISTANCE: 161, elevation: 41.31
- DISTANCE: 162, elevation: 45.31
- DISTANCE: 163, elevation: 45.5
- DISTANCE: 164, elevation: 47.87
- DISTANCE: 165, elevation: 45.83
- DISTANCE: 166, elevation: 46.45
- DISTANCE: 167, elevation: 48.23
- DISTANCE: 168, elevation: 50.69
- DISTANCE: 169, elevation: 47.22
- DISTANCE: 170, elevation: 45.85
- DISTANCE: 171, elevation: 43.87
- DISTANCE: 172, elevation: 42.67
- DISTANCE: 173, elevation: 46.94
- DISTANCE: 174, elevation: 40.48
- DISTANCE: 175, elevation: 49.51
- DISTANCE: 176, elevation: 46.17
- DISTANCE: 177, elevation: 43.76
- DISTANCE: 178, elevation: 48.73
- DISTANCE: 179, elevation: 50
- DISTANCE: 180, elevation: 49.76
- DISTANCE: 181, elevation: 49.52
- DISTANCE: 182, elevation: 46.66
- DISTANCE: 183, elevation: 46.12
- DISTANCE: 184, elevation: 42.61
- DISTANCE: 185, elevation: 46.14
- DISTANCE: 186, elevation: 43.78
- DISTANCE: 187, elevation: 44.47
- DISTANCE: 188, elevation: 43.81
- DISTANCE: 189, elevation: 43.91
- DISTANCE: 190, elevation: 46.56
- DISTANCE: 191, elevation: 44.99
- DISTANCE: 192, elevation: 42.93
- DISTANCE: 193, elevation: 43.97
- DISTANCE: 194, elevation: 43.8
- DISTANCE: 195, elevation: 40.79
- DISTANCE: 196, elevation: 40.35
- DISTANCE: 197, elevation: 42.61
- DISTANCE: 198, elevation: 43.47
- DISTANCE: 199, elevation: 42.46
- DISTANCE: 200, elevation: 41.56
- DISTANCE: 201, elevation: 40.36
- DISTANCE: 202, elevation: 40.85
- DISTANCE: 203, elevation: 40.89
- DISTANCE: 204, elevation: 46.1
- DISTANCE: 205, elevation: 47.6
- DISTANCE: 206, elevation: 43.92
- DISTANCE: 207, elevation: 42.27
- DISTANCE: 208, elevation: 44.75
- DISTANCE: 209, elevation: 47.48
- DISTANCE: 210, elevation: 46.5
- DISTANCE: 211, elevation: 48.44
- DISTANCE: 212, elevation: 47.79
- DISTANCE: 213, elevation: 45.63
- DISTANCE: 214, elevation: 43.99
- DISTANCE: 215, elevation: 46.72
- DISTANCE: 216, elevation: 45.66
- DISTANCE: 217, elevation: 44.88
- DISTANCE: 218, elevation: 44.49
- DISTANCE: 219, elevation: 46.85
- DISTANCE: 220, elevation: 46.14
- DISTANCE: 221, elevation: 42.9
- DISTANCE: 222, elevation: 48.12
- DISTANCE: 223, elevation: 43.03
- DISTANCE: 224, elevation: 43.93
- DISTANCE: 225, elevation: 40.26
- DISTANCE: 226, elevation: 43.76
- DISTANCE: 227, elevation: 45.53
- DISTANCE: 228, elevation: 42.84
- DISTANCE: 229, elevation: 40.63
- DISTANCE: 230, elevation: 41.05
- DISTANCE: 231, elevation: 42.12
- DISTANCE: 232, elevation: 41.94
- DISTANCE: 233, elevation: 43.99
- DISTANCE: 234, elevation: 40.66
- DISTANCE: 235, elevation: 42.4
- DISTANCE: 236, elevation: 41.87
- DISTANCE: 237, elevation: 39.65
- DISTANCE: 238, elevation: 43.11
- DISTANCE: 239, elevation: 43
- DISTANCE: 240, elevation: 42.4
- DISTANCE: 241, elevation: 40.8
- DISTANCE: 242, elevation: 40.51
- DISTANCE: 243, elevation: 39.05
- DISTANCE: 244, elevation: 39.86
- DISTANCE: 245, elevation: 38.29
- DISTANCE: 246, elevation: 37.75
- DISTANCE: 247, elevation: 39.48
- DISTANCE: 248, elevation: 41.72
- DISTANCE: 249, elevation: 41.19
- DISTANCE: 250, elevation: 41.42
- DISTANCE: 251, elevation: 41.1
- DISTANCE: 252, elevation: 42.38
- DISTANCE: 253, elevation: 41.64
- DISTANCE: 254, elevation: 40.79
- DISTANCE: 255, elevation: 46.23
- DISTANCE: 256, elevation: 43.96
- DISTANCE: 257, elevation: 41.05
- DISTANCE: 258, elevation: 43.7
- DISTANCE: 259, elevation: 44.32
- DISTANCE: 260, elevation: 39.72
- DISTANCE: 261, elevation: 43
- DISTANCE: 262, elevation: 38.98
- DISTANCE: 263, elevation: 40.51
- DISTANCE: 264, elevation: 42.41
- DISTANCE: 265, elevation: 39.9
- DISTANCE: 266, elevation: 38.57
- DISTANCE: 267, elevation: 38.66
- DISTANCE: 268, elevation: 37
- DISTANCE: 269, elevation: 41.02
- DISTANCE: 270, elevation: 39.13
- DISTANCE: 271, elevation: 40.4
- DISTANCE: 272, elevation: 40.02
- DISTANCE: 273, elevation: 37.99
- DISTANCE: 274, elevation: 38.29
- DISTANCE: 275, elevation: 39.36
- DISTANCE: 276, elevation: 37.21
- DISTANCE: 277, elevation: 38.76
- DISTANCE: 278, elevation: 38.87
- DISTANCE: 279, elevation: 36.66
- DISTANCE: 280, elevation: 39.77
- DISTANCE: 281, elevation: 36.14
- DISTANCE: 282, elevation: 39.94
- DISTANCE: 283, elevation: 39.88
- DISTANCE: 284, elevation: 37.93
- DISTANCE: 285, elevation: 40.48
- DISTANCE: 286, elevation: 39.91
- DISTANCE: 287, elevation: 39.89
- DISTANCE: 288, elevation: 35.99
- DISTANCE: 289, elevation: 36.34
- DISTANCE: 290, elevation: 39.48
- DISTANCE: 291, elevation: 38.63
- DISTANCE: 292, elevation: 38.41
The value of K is 0.94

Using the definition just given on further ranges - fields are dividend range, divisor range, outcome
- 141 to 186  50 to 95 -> 1.05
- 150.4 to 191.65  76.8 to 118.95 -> 1.06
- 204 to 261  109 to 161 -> 0.99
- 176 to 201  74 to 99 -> 1.02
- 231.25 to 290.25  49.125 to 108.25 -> 0.93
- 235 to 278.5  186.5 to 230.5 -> 0.92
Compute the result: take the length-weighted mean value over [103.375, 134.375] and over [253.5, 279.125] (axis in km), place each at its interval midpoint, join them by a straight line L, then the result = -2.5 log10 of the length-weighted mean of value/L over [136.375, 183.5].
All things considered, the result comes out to -0.08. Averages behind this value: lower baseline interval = 42.9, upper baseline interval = 40.3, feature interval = 45.3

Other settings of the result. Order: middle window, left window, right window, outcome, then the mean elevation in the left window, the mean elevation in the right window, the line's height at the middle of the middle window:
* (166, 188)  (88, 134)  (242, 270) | -0.10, 43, 40.8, 42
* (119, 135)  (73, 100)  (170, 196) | 0.04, 43.6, 45.2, 44.2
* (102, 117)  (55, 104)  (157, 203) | 0.03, 43.5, 45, 44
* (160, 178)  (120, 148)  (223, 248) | -0.09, 42.8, 41.5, 42.3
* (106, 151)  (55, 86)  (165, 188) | 0.05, 43.6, 46.3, 45.1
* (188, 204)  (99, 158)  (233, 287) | -0.02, 43.3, 40.4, 41.8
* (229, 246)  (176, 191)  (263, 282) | 0.02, 46.1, 39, 41.8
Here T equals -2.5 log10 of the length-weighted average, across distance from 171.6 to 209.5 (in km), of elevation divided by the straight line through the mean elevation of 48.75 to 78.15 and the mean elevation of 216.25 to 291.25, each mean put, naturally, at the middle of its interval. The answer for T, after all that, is -0.068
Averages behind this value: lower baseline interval 43.6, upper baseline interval 41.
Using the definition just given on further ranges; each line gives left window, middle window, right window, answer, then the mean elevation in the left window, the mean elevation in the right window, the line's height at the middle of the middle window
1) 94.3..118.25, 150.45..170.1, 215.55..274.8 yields -0.08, 43.4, 41.7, 42.8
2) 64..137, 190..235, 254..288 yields -0.07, 43.2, 39.9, 41.1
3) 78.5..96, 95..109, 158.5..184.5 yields 0.01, 43.2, 46.3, 43.8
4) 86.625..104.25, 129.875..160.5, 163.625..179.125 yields 0.04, 43.4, 46.4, 45.4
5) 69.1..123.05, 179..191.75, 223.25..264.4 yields -0.09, 43.3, 41.7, 42.3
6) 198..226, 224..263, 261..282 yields 0.00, 44.5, 39.1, 41.7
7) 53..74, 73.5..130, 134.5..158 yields 0.01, 43.5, 43.8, 43.6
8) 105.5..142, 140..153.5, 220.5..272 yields -0.03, 42.7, 41.5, 42.5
